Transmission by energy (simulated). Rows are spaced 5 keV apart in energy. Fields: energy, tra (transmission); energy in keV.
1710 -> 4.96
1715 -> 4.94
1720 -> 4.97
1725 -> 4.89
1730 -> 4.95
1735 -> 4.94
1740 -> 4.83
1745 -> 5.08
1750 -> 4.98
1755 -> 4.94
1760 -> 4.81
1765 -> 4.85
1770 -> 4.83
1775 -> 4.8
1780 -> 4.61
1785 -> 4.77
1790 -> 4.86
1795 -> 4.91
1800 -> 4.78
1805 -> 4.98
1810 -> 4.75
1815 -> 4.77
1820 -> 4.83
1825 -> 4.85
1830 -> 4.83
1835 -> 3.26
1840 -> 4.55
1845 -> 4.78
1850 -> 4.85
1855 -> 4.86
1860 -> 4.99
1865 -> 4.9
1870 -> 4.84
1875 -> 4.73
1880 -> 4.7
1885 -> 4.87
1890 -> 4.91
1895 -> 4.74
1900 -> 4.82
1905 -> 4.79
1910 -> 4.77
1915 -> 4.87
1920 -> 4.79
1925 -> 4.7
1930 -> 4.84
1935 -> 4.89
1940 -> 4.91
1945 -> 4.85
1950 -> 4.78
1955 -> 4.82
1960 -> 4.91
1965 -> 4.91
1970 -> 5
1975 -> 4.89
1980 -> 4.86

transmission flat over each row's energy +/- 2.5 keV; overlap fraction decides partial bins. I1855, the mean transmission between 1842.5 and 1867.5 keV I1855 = 4.88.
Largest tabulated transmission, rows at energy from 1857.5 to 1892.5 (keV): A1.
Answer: 4.99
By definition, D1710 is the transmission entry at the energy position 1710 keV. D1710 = 4.96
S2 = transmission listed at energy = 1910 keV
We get 4.77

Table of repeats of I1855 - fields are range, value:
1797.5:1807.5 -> 4.88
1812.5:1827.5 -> 4.82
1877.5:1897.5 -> 4.8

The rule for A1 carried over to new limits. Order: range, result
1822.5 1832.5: 4.85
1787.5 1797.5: 4.91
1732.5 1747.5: 5.08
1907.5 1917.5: 4.87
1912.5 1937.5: 4.89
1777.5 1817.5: 4.98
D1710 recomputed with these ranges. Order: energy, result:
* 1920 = 4.79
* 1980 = 4.86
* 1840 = 4.55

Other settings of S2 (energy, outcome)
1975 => 4.89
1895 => 4.74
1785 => 4.77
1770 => 4.83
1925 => 4.7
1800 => 4.78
